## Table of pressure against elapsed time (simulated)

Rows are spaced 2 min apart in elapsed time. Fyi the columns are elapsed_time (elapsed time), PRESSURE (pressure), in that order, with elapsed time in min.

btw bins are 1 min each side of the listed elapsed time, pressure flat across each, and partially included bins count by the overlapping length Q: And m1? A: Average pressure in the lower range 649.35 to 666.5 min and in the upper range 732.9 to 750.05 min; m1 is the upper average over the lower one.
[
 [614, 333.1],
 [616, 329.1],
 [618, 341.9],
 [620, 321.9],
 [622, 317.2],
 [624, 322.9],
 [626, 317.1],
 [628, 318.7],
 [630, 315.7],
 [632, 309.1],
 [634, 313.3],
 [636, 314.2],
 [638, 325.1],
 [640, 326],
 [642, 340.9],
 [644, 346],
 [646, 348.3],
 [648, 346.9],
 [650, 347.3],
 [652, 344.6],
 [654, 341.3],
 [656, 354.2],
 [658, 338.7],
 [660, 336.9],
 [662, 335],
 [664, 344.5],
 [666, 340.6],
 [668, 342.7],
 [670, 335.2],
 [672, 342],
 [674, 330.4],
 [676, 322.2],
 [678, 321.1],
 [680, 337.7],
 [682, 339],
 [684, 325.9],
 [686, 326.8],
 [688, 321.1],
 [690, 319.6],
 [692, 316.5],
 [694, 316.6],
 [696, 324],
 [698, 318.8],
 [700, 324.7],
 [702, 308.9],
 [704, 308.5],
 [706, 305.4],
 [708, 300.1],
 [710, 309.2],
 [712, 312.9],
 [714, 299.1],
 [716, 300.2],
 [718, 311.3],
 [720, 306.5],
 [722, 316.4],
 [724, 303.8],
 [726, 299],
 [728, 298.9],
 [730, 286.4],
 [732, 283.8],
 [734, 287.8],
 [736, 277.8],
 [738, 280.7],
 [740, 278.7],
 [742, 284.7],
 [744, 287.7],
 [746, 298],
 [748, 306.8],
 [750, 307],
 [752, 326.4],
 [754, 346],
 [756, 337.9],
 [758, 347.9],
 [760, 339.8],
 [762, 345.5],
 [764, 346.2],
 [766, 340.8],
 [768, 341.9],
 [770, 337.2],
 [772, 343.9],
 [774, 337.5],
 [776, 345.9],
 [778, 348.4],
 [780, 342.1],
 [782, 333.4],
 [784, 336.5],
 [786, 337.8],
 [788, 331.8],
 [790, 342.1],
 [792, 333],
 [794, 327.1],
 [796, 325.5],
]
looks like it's 0.84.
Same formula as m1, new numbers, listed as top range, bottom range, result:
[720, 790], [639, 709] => 0.97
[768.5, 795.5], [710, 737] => 1.13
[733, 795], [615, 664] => 0.98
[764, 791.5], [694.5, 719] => 1.10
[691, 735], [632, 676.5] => 0.91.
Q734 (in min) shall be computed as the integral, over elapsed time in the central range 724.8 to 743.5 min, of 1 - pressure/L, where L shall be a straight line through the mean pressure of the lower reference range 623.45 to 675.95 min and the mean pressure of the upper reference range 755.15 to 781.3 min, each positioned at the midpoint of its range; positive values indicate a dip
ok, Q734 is 2.9 min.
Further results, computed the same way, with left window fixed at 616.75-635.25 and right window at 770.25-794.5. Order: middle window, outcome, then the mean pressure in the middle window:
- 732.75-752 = 2.4 min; 292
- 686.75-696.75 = 0.2 min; 320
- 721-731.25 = 1.0 min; 300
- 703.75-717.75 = 1.0 min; 305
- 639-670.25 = -1.8 min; 342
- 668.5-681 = -0.2 min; 332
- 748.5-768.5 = -0.1 min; 337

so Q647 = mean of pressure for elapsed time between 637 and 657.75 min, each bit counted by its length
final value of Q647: 342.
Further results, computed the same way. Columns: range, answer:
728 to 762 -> 306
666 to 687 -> 333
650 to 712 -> 328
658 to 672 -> 339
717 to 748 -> 294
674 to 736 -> 311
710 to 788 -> 318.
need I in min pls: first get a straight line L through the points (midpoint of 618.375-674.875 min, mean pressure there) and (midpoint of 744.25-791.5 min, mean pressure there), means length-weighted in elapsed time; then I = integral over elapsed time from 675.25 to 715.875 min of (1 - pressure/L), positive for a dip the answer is 2.0 min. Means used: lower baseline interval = 333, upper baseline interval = 335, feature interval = 317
